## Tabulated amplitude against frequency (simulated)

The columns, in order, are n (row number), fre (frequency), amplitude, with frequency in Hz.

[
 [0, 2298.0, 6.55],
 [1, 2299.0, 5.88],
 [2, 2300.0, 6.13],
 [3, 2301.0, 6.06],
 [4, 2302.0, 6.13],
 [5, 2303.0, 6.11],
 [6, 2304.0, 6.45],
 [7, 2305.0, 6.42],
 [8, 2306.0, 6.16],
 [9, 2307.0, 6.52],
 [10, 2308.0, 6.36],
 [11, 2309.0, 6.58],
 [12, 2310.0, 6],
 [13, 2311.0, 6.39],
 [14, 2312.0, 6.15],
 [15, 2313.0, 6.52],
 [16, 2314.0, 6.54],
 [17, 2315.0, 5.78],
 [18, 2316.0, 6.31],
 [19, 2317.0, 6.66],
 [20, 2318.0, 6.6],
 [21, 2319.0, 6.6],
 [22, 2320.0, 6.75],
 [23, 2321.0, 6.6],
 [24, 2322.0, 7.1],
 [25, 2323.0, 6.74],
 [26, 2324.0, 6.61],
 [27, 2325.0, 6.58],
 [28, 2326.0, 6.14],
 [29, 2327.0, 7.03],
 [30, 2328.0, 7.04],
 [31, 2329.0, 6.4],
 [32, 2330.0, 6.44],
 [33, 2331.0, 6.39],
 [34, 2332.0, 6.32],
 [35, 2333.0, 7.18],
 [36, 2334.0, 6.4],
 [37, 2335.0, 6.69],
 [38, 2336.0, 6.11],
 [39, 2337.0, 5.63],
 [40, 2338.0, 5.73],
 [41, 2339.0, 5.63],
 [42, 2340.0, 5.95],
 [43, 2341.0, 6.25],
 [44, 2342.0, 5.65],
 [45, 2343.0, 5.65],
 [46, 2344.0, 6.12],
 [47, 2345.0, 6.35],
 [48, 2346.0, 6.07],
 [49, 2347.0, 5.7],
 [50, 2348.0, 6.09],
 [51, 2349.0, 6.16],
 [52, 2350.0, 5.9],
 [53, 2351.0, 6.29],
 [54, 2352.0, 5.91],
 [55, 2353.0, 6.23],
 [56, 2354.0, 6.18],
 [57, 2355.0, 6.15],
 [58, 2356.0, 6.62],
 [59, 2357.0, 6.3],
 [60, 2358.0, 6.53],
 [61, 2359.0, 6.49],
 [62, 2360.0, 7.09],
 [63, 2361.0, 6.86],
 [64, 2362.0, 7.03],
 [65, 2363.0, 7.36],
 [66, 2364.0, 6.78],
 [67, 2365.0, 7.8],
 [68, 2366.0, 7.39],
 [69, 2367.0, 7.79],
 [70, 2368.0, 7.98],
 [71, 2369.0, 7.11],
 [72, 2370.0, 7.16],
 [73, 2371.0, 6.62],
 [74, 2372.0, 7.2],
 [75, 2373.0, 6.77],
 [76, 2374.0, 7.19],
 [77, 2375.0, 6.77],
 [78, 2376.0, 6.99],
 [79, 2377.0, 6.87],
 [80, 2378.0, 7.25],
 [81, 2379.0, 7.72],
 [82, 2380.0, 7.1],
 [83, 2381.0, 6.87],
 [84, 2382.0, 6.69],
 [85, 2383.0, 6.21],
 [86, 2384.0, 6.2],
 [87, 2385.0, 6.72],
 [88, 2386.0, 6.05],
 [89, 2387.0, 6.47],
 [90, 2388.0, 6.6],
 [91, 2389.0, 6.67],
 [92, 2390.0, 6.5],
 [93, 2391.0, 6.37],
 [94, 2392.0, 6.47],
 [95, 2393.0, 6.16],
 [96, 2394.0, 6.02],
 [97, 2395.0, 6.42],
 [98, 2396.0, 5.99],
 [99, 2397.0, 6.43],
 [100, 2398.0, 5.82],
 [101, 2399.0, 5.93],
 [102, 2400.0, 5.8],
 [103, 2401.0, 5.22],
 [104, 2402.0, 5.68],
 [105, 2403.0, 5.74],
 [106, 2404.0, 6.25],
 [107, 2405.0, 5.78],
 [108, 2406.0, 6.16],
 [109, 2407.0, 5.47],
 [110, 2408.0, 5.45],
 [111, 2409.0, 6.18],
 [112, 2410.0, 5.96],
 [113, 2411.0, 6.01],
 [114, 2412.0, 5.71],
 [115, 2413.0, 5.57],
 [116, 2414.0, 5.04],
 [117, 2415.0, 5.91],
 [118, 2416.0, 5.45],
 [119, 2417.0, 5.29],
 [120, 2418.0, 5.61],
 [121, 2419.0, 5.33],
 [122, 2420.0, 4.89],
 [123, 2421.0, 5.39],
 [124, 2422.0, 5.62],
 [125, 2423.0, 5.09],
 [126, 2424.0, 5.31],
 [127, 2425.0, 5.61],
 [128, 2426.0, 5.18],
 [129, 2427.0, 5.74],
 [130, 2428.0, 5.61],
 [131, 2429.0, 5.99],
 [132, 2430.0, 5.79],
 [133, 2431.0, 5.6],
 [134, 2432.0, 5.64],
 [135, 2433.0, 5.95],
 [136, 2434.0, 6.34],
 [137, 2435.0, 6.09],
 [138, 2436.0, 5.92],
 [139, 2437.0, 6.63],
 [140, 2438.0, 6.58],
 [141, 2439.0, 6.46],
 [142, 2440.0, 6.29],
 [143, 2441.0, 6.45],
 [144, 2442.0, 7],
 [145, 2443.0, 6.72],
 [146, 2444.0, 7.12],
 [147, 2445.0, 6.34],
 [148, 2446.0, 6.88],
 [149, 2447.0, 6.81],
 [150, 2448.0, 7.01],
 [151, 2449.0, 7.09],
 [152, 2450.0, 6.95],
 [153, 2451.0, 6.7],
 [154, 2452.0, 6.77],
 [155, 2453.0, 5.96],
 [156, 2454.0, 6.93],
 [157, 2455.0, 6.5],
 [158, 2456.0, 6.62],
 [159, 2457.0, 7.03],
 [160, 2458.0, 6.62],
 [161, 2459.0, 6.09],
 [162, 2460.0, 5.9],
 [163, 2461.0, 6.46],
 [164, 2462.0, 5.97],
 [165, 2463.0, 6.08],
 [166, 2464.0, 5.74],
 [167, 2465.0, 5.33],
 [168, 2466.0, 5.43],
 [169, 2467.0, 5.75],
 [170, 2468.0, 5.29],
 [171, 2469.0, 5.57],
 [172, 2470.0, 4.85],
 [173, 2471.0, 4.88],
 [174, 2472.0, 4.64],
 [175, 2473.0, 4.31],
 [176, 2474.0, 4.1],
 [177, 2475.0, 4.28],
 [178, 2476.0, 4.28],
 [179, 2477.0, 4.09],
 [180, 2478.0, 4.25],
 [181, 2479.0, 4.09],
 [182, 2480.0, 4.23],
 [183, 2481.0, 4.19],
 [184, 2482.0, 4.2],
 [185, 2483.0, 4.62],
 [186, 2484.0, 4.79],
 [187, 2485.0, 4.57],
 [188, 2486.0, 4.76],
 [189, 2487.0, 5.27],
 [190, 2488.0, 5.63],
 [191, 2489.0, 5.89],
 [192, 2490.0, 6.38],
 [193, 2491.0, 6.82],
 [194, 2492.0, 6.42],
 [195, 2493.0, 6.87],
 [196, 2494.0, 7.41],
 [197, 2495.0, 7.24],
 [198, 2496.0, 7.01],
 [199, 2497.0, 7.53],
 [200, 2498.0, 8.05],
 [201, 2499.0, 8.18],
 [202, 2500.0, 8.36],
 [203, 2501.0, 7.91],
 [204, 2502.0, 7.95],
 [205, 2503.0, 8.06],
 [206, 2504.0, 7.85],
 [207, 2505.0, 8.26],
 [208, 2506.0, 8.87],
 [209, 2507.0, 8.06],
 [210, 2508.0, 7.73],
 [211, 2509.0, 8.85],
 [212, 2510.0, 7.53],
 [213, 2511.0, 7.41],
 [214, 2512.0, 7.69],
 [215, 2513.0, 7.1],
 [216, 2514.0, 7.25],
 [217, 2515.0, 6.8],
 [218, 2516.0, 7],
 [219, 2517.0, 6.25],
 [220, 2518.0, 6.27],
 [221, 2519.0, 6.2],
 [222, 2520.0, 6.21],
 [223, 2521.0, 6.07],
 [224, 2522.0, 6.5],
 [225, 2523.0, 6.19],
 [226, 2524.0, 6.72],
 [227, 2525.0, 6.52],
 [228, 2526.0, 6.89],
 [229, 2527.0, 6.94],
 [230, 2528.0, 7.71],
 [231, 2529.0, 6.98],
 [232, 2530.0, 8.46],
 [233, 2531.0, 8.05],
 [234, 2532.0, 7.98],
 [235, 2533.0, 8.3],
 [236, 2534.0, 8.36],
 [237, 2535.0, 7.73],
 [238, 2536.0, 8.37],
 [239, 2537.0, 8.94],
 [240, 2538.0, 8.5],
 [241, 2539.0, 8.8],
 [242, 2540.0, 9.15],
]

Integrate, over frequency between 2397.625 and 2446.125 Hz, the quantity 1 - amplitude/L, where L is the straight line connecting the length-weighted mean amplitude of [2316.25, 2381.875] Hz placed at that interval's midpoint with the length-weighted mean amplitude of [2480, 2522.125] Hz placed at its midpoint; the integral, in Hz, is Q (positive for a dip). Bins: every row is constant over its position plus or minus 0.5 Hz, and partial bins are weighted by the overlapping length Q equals 6.0 Hz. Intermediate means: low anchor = 6.61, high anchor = 6.78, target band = 5.86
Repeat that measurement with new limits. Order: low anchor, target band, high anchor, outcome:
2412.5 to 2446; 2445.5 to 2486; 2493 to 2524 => 6.1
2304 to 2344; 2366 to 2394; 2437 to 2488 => -3.3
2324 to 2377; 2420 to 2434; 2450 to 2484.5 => 0.5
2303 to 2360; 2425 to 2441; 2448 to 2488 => -0.9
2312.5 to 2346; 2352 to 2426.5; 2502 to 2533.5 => 4.0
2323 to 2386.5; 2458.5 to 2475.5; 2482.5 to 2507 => 3.7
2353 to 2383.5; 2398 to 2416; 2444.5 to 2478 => 2.0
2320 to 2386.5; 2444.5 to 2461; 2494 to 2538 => 1.2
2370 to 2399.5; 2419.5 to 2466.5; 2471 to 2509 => 1.3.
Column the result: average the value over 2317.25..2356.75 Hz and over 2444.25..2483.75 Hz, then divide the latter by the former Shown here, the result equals 0.9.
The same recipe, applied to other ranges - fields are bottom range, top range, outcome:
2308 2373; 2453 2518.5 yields 0.96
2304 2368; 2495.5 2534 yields 1.15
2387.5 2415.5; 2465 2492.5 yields 0.83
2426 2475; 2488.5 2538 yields 1.22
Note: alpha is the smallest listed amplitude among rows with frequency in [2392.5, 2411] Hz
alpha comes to 5.22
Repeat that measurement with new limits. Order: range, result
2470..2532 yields 4.09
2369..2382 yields 6.62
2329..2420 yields 4.89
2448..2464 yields 5.74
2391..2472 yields 4.64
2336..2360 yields 5.63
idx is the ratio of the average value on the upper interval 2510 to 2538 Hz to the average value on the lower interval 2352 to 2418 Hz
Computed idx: 1.13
